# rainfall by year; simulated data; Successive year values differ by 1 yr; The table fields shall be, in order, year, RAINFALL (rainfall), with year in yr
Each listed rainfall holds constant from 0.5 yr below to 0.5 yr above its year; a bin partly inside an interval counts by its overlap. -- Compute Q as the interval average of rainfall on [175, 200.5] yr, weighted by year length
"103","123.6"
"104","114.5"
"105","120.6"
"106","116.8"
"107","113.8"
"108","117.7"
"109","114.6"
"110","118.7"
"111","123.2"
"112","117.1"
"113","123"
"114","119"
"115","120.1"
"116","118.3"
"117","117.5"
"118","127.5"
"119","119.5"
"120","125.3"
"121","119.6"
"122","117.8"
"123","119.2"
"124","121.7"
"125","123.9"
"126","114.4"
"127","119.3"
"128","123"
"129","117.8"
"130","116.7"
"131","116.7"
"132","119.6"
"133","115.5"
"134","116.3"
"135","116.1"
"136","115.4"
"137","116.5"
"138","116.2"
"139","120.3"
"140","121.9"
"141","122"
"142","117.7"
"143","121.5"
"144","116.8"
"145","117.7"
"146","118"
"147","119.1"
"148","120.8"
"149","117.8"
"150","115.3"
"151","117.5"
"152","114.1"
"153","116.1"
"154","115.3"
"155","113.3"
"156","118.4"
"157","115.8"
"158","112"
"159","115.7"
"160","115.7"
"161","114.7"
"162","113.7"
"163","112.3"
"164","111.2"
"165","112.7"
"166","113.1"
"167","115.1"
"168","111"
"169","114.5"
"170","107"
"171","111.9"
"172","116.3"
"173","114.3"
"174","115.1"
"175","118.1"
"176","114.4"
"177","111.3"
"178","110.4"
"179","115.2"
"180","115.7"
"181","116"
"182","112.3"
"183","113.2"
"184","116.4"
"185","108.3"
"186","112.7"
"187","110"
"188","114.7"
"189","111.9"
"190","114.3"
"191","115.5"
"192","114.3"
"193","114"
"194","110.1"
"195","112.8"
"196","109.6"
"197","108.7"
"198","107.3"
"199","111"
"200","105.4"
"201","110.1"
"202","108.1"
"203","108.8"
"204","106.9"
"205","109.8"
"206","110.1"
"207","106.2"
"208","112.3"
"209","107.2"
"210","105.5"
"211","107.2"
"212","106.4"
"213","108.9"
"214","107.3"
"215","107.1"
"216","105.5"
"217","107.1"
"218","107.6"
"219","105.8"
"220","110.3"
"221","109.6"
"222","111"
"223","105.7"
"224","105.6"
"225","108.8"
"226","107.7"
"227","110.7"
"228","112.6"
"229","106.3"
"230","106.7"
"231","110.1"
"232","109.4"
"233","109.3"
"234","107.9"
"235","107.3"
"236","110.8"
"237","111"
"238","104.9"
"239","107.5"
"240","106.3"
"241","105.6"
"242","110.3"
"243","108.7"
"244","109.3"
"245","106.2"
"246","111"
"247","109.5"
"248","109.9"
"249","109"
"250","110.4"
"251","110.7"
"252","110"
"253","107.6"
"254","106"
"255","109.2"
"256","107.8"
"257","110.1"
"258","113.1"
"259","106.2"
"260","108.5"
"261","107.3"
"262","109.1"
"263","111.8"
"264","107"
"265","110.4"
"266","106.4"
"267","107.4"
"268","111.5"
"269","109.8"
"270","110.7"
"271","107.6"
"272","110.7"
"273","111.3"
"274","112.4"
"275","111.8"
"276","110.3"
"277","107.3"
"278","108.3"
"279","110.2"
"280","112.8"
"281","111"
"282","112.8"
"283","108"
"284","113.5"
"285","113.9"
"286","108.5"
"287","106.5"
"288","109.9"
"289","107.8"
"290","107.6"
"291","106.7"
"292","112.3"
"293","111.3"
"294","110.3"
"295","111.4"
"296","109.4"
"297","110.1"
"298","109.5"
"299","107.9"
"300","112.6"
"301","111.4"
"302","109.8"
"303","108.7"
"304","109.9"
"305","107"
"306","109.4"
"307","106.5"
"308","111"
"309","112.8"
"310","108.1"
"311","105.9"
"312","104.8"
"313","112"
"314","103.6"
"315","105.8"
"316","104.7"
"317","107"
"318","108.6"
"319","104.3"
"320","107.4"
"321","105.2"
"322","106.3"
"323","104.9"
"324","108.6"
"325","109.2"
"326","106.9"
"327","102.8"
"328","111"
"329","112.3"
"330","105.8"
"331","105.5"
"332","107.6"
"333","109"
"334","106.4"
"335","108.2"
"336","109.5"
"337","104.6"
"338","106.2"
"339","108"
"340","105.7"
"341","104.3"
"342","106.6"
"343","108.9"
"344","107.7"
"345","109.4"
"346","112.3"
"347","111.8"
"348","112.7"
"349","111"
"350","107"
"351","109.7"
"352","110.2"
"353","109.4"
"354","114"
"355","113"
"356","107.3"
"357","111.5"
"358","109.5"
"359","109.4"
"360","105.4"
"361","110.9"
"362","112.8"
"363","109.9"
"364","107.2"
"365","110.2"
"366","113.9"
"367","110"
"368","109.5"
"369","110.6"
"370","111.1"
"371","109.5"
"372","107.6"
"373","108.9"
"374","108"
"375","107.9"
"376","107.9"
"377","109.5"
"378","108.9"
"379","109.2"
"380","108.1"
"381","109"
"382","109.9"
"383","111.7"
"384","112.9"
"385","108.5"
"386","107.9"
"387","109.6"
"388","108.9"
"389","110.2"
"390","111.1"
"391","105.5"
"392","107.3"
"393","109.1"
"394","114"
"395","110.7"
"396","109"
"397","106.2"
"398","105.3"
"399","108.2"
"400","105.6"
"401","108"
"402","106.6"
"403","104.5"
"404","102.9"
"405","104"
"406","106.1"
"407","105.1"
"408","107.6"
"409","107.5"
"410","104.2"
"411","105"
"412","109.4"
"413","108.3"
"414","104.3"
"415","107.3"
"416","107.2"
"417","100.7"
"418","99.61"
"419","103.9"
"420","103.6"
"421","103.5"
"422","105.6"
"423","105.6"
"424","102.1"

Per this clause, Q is 112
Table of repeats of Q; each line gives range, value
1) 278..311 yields 110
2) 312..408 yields 108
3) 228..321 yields 109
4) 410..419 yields 105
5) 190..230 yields 109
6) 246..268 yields 109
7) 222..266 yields 109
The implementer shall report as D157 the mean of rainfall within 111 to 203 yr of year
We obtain 116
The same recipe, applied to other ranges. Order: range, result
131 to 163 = 117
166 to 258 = 110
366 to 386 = 109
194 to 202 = 109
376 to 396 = 110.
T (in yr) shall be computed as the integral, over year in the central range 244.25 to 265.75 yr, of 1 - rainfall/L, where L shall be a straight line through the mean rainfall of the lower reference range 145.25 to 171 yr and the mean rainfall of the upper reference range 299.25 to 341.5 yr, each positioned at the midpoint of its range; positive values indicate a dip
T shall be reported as 0.3 yr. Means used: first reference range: 115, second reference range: 108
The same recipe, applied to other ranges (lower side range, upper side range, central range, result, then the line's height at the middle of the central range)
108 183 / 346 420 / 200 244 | 2.3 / 114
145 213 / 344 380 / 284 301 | 0.2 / 111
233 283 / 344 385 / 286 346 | 0.9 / 110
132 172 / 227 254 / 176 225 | 0.8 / 112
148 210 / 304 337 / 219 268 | 0.7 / 110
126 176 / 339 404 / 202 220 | 1.0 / 114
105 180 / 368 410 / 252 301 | 1.1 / 112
